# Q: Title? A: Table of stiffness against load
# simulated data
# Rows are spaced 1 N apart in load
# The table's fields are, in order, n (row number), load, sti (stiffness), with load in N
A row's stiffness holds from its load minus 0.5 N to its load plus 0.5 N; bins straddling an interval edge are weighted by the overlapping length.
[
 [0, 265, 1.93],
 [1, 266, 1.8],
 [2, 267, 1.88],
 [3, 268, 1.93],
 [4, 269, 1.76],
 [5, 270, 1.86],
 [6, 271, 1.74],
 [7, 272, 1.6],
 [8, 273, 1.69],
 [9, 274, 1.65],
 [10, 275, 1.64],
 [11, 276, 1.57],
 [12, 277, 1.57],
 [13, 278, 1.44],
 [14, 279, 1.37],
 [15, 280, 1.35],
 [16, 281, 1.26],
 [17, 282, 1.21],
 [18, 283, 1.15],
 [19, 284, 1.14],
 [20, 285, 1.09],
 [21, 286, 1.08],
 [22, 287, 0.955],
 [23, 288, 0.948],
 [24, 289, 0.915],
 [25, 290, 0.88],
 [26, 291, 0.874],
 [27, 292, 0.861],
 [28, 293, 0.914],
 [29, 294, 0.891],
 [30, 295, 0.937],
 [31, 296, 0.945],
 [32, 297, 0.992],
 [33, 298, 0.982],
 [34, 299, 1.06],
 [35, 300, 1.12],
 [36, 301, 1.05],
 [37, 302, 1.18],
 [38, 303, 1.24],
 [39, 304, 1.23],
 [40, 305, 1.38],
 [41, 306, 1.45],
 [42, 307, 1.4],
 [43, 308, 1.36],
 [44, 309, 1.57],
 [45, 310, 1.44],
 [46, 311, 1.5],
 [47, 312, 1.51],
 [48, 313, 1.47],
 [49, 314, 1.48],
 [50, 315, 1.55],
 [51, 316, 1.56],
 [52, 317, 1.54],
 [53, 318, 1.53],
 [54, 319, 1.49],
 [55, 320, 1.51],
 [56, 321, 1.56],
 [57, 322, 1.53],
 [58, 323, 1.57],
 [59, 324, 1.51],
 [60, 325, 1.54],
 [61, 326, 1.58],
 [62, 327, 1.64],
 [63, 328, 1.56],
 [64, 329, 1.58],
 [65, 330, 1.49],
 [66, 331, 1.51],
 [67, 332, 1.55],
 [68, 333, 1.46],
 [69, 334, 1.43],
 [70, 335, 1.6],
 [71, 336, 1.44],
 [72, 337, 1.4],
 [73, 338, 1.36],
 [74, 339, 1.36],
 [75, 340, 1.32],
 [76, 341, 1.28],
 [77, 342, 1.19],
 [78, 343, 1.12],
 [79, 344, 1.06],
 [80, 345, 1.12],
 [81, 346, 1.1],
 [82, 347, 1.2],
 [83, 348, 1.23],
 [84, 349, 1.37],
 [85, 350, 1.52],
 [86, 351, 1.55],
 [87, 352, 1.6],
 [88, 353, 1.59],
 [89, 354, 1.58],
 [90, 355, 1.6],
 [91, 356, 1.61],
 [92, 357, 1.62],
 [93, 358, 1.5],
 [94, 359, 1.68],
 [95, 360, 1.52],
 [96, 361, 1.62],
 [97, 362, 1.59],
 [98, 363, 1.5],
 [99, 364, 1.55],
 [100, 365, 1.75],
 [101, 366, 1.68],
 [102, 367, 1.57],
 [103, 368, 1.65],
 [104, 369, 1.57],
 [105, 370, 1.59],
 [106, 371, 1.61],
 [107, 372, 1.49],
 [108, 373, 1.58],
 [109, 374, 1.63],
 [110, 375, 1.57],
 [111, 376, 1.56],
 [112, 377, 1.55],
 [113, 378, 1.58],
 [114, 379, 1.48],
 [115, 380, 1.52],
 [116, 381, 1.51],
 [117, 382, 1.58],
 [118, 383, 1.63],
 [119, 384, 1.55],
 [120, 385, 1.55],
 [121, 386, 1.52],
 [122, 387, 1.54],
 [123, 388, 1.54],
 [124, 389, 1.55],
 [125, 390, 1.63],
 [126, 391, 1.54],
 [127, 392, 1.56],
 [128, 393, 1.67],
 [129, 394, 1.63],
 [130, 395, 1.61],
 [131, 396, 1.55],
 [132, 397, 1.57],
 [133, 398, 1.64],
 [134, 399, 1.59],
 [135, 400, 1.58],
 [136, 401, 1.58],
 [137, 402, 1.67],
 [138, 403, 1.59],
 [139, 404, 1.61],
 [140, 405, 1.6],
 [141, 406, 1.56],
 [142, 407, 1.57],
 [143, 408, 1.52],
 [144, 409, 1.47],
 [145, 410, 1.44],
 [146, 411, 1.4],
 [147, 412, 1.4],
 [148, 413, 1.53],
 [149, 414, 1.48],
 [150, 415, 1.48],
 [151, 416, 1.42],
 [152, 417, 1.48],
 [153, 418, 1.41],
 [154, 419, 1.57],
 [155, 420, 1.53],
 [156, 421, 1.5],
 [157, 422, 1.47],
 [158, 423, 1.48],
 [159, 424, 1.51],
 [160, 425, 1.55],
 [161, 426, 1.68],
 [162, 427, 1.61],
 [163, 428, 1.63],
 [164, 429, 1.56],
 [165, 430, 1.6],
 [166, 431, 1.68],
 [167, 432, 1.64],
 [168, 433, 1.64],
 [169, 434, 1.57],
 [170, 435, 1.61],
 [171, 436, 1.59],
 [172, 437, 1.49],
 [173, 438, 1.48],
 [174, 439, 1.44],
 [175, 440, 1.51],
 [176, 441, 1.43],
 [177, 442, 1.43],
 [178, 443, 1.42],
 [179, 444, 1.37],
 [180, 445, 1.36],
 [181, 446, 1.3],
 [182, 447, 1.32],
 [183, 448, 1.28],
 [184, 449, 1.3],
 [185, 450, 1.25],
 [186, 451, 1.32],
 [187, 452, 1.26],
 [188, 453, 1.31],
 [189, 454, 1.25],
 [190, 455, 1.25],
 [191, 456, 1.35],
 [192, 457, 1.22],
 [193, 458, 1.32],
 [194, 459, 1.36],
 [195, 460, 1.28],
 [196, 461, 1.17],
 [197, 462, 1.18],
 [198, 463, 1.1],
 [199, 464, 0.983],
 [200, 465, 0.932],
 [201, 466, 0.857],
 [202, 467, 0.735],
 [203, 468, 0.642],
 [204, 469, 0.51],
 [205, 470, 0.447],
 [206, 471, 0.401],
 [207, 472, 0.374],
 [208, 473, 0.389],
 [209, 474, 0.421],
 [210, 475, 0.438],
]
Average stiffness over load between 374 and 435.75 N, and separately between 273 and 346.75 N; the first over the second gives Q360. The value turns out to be 1.18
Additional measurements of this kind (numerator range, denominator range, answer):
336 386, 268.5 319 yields 1.15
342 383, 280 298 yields 1.49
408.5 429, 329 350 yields 1.12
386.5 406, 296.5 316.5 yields 1.20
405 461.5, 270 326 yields 1.10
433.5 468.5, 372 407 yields 0.81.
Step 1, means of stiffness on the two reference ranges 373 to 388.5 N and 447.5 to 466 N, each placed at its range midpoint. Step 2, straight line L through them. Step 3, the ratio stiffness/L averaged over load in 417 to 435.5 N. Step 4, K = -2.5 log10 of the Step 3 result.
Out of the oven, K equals -0.16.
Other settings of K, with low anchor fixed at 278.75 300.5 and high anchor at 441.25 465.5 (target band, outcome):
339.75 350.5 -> -0.10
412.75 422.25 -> -0.22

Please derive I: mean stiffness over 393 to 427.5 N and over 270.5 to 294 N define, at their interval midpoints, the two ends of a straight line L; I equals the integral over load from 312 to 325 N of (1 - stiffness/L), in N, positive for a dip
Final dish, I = -1.89 N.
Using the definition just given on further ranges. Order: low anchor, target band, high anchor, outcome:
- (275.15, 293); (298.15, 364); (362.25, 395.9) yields -3.4 N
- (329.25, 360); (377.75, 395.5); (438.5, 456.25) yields -2.3 N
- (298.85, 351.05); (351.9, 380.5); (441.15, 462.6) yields -4.5 N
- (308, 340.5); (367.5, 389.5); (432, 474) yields -3.2 N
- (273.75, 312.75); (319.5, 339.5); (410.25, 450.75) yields -3.6 N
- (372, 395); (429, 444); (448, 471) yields -3.7 N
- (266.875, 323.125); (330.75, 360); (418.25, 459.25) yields -0.8 N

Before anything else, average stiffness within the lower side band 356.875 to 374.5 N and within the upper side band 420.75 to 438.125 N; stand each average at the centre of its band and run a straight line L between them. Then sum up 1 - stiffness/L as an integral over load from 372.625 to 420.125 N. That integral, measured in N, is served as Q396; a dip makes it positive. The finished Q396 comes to 1.09 N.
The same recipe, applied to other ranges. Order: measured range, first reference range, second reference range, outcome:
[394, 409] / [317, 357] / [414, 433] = -0.7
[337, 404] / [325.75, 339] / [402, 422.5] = -0.6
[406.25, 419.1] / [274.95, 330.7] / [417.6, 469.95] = -1.3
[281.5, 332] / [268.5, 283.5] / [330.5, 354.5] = 5.4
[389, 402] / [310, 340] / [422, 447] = -0.7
